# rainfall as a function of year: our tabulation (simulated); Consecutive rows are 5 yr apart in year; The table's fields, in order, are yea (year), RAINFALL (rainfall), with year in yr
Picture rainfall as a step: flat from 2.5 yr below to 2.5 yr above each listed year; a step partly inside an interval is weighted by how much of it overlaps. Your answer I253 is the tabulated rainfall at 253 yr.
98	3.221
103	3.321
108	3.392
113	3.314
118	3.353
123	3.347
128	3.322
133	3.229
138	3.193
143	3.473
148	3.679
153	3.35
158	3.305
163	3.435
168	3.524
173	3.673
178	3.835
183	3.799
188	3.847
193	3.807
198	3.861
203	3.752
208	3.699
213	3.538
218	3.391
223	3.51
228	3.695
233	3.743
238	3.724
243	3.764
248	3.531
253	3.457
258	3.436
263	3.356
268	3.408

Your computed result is 3.457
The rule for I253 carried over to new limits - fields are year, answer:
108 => 3.392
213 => 3.538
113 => 3.314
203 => 3.752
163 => 3.435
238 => 3.724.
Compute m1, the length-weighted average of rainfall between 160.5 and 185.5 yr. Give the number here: 3.65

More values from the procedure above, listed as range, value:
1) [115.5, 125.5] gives 3.35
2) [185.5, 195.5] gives 3.83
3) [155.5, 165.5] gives 3.37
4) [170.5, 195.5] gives 3.79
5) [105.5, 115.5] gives 3.35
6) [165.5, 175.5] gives 3.6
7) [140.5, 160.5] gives 3.45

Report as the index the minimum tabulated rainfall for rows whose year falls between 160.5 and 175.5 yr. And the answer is 3.435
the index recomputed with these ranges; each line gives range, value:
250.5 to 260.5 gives 3.436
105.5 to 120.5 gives 3.314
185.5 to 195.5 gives 3.807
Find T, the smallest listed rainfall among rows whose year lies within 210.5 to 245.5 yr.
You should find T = 3.391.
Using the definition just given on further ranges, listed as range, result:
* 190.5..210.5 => 3.699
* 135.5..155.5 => 3.193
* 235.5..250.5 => 3.531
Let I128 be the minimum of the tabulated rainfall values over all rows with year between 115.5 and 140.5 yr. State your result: 3.193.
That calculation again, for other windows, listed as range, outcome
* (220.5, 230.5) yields 3.51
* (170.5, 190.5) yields 3.673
